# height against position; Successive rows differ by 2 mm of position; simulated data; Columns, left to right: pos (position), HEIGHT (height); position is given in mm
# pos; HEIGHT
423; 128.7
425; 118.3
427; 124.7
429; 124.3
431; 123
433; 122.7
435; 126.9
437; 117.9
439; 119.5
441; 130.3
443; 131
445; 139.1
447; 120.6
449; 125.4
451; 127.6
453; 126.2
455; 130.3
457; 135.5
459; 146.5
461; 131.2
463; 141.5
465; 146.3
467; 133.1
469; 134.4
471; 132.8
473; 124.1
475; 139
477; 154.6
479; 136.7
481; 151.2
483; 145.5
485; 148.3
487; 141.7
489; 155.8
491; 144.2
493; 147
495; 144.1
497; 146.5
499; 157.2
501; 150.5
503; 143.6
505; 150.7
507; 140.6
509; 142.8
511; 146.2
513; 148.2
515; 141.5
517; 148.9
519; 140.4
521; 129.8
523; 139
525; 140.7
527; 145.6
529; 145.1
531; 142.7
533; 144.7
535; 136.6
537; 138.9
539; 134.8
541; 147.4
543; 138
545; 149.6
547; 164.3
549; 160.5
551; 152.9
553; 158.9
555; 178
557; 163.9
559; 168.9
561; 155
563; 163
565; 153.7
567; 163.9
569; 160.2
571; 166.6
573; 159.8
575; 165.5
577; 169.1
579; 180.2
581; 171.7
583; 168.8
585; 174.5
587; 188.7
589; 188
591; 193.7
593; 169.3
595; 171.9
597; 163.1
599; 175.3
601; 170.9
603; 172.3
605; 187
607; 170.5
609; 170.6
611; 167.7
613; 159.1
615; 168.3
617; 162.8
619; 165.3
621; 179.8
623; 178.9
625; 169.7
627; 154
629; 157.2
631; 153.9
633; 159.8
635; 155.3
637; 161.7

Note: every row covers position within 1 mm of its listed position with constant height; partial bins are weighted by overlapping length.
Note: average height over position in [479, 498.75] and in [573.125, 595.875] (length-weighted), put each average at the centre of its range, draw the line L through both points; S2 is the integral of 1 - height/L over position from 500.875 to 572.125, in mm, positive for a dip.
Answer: 5.1 mm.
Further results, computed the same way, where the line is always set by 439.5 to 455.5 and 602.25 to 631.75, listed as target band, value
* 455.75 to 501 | -2.34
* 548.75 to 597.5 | -3.35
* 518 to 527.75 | 0.47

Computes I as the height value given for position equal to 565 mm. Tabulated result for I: 153.7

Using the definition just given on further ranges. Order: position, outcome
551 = 152.9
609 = 170.6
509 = 142.8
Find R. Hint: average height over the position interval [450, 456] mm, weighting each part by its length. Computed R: 128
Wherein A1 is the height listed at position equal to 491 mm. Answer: 144.2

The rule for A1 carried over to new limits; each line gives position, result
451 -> 127.6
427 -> 124.7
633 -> 159.8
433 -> 122.7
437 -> 117.9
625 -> 169.7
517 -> 148.9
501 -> 150.5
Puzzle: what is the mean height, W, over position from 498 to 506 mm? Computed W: 150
